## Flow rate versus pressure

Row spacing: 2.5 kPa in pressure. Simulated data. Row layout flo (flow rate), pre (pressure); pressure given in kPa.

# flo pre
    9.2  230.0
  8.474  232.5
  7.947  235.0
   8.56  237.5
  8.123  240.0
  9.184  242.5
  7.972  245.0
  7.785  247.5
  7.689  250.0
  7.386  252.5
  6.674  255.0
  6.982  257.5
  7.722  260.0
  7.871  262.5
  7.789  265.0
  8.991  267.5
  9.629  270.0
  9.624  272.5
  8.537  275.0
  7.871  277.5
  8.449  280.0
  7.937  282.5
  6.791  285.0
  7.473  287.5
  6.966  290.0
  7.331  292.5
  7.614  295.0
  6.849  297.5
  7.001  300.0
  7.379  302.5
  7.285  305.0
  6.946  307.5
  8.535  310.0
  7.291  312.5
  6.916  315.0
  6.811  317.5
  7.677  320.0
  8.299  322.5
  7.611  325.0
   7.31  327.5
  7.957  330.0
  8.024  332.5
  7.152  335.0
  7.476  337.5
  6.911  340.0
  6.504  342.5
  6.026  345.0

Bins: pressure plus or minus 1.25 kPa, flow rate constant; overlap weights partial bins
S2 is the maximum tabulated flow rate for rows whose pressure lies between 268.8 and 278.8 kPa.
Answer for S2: 9.629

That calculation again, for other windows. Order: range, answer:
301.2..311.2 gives 8.535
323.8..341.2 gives 8.024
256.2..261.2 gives 7.722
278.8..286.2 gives 8.449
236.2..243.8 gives 9.184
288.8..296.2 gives 7.614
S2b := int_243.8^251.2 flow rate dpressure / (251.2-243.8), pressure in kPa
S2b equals 7.82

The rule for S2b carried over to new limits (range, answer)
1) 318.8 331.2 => 7.77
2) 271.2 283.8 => 8.48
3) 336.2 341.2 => 7.2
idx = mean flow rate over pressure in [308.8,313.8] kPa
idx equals 7.9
